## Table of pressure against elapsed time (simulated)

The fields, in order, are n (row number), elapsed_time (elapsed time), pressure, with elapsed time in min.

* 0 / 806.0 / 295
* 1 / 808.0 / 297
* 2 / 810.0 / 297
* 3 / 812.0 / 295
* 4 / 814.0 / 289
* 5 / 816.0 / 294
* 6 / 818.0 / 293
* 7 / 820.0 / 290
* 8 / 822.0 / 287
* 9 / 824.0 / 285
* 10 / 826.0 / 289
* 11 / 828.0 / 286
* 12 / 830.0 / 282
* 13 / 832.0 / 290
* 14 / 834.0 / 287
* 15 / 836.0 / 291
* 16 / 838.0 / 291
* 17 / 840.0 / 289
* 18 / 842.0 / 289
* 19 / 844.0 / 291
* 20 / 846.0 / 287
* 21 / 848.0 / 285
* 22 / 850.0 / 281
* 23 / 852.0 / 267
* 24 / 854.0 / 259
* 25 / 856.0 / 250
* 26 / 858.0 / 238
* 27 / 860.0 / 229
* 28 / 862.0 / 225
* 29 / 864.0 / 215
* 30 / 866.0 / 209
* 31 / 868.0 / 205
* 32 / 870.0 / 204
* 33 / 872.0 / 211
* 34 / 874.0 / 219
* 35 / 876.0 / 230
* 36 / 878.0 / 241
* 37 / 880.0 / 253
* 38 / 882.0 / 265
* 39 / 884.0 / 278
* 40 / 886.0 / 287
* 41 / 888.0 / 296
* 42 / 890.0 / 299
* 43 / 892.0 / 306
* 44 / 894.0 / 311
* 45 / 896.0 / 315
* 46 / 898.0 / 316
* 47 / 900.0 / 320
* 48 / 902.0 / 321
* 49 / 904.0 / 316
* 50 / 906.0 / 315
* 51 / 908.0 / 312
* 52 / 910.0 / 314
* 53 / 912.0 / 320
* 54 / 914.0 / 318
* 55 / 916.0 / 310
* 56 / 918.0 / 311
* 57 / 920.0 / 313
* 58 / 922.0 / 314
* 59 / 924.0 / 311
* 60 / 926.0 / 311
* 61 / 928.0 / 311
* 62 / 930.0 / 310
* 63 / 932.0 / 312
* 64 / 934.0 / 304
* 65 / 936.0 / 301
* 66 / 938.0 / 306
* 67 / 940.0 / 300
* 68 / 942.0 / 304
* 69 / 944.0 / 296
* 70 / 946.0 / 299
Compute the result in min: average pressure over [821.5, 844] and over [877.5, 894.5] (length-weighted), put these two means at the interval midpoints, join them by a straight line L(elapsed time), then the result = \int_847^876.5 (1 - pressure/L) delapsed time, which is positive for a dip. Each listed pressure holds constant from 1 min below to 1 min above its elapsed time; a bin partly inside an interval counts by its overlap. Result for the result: 5.14 min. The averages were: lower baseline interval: 288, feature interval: 235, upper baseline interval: 282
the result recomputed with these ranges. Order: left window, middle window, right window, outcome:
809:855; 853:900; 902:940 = 6.8 min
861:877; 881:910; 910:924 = -3.8 min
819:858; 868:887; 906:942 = 3.5 min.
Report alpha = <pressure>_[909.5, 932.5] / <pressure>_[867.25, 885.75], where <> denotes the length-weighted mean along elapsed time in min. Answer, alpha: 1.3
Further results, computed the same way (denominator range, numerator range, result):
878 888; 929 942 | 1.13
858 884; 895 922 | 1.38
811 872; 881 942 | 1.15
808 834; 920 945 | 1.06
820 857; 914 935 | 1.10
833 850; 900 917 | 1.10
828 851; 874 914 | 1.02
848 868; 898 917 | 1.31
